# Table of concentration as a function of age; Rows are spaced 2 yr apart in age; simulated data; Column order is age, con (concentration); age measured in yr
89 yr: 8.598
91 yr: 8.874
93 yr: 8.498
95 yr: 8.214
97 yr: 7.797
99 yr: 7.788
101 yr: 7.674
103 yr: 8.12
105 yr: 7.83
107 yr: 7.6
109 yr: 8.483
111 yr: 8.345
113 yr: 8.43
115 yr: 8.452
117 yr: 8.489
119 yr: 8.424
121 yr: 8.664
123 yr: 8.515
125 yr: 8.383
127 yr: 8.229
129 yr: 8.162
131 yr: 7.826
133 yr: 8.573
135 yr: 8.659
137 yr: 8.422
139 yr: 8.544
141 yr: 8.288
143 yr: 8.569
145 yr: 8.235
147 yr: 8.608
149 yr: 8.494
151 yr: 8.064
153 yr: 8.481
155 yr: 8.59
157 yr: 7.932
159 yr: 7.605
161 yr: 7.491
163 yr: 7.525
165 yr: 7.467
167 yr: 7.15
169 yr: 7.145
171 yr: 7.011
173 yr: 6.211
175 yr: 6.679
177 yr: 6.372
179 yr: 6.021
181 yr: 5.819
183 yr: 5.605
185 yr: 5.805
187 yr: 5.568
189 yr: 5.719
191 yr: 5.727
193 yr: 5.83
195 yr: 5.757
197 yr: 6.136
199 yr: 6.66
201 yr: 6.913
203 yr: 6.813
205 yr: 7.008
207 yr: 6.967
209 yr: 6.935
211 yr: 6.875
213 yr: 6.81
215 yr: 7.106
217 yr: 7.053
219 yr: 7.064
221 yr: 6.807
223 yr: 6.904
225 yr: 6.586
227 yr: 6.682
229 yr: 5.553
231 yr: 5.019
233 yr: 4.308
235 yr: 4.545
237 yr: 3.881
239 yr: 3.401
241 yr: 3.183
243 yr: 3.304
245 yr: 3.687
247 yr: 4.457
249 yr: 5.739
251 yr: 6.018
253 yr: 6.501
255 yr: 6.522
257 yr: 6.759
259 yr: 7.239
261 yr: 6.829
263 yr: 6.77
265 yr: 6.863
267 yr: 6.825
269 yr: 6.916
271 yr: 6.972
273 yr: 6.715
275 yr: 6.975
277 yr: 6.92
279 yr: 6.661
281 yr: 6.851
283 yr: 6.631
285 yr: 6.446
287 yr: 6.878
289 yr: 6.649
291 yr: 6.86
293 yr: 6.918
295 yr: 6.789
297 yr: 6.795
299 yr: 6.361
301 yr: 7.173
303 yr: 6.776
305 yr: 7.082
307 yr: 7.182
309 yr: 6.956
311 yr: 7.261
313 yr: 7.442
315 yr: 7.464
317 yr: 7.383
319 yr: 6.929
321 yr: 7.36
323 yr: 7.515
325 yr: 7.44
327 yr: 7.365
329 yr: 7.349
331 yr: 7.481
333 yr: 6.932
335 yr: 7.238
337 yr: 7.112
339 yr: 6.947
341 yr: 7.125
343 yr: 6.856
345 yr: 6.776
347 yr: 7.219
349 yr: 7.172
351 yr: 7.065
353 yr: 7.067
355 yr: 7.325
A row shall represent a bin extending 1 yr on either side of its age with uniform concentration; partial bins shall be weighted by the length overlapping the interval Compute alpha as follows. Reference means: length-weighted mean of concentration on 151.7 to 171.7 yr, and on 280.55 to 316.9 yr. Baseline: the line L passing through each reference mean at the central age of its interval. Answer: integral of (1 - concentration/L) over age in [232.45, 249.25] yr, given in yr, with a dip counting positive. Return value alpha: 7.6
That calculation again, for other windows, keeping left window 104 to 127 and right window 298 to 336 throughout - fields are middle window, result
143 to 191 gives 5.56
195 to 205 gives 1.62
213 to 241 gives 7.27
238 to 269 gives 7.77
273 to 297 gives 1.94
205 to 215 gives 1.11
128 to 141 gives -0.22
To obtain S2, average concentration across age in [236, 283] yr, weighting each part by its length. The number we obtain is 5.93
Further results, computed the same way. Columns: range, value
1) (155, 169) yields 7.58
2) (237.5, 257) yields 4.84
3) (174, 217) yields 6.36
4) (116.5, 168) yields 8.2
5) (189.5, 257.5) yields 5.86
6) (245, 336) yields 6.84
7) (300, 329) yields 7.24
